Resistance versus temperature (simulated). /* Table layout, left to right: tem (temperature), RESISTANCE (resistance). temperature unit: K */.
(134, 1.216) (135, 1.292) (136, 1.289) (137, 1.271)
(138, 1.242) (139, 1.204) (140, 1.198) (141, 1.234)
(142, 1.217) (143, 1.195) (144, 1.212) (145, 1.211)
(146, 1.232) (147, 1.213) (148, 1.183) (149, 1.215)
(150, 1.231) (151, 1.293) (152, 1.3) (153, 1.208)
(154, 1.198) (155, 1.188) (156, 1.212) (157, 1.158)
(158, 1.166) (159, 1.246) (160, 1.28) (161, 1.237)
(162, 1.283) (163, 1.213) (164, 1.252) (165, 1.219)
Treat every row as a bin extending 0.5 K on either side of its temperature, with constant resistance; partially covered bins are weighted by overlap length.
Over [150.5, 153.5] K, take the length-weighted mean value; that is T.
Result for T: 1.27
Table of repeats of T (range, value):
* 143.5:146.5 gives 1.22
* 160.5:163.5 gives 1.24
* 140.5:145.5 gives 1.21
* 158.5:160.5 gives 1.26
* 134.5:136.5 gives 1.29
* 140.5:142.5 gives 1.23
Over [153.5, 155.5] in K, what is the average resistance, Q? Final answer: 1.19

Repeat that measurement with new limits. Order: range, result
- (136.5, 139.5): 1.24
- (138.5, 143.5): 1.21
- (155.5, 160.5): 1.21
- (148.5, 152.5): 1.26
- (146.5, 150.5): 1.21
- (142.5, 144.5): 1.2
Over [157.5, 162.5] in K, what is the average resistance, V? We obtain 1.24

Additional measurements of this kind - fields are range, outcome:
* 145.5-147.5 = 1.22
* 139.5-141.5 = 1.22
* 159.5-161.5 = 1.26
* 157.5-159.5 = 1.21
